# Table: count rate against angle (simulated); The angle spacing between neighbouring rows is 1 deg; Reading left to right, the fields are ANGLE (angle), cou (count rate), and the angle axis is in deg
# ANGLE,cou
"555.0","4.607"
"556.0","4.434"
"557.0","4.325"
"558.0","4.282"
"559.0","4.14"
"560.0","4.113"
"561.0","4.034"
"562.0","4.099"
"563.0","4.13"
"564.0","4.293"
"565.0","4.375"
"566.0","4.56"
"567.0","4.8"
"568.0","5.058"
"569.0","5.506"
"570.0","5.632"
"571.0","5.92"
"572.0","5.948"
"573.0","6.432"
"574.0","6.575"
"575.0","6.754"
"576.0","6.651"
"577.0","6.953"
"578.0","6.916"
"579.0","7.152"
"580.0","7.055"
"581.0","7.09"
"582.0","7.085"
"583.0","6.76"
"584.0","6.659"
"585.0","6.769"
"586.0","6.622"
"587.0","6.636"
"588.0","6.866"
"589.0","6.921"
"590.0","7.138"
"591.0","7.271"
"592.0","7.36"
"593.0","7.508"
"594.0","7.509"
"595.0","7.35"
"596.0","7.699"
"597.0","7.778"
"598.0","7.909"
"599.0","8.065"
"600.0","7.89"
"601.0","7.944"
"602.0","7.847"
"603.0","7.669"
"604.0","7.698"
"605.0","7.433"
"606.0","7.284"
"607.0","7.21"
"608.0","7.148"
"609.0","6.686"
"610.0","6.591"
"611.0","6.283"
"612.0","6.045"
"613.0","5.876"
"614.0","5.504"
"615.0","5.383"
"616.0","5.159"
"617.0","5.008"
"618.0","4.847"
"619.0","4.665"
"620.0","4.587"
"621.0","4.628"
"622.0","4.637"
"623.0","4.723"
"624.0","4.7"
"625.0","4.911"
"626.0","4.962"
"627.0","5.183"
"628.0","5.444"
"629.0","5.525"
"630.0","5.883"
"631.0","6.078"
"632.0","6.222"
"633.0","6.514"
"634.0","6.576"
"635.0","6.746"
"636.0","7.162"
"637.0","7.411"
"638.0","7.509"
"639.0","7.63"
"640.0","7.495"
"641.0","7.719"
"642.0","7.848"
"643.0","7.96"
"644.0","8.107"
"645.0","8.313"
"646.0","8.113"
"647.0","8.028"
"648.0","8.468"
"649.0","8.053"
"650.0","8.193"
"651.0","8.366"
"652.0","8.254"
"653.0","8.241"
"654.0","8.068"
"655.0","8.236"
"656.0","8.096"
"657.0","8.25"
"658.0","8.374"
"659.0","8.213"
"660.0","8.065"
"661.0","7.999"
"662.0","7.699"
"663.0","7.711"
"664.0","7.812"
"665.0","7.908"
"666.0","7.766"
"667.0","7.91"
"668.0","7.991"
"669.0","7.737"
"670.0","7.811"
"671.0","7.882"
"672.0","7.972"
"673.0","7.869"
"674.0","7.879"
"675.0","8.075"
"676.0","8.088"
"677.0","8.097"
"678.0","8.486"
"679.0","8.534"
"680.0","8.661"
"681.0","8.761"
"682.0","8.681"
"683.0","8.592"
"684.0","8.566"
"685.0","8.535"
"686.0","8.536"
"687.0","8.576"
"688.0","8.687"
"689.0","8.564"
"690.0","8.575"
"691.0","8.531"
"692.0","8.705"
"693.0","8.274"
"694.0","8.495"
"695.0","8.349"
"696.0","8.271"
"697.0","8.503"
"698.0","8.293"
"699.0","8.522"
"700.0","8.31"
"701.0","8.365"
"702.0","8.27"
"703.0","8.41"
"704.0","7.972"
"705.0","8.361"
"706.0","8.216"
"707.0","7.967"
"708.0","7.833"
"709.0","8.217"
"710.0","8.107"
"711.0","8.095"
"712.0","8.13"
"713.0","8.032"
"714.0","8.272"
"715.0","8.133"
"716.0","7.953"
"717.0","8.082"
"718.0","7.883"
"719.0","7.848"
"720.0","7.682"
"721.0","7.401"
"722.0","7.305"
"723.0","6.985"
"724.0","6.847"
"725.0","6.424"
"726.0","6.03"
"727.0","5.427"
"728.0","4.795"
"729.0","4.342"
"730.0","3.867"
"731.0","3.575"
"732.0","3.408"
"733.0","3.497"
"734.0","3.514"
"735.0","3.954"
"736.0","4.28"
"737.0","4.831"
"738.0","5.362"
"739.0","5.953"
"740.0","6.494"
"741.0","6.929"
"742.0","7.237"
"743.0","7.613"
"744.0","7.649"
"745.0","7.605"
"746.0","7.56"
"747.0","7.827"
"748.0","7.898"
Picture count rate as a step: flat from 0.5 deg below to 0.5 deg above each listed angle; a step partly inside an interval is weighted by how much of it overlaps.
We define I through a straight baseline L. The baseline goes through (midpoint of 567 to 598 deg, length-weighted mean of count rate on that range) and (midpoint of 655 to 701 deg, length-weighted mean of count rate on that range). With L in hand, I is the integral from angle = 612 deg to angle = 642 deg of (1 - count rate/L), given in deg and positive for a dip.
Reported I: 6.5 deg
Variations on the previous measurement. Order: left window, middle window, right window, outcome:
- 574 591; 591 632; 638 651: 5.8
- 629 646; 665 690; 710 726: -2.9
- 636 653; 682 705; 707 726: -2.0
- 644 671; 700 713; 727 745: -3.9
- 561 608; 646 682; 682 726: -2.3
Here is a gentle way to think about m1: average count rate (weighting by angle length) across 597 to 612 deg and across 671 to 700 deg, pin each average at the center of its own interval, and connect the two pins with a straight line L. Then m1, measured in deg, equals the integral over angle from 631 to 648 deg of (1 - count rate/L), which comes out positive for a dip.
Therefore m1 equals 0.8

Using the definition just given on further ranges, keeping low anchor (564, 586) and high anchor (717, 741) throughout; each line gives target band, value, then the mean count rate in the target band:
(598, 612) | -2.9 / 7.34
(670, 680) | -3.9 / 8.11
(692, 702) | -4.6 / 8.39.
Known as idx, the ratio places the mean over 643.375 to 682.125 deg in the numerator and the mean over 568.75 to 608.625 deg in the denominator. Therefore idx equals 1.1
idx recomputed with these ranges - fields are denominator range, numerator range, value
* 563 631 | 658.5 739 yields 1.19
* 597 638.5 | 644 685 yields 1.30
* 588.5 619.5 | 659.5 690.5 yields 1.19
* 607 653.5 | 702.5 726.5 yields 1.19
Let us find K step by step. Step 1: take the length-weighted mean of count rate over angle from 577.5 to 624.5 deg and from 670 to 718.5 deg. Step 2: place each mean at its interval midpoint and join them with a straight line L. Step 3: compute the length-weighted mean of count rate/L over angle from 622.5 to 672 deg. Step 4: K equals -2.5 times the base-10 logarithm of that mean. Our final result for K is 0.02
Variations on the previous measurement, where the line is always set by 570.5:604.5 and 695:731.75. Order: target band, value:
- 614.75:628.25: 0.42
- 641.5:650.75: -0.12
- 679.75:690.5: -0.17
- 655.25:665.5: -0.10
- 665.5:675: -0.08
